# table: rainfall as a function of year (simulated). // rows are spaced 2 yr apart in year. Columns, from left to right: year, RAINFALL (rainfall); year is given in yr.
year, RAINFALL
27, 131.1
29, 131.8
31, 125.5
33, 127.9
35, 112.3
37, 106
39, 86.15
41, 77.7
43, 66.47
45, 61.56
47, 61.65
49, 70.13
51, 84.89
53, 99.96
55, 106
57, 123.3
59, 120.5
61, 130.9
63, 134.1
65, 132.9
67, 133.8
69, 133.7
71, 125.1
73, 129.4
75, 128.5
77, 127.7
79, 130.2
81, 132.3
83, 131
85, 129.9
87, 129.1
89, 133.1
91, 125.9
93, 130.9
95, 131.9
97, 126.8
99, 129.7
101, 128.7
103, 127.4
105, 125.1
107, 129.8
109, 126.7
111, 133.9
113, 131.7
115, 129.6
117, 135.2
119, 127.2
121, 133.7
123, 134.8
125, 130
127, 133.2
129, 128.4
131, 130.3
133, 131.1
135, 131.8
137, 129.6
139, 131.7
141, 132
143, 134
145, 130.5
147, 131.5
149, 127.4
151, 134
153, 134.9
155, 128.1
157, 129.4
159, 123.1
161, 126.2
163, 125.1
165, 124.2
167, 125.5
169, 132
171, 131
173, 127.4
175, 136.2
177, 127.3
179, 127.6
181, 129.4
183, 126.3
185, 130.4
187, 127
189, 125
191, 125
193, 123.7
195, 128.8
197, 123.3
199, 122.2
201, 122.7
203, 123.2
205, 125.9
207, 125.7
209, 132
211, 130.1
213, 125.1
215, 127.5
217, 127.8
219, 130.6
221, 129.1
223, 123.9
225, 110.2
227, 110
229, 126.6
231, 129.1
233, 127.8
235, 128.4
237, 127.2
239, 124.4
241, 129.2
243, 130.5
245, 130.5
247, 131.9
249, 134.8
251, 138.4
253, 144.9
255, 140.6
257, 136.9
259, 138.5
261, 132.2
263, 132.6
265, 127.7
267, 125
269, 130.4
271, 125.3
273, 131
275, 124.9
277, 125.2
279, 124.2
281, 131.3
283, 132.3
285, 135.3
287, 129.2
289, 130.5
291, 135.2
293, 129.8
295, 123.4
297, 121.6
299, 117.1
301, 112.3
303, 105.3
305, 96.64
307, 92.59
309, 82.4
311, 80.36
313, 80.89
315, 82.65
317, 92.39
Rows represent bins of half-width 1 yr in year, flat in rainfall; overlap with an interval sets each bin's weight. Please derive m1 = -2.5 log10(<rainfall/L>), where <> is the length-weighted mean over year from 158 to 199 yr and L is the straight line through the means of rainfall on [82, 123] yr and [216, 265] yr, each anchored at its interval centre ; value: 0.02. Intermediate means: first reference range 130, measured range 127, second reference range 130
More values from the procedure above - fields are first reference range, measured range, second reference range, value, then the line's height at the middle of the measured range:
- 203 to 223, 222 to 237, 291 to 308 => 0.021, 125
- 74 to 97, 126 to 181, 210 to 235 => -0.019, 127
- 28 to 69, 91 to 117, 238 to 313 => -0.177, 110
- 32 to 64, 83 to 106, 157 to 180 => -0.178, 110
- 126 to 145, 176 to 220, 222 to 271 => 0.031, 130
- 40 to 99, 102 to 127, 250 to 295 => -0.098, 119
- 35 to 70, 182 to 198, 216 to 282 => -0.046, 121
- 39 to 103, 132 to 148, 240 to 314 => -0.113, 119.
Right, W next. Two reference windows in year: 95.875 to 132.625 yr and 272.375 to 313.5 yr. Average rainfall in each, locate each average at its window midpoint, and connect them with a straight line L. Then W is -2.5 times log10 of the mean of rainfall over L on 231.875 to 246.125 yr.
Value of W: -0.067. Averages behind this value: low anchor 130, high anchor 117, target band 128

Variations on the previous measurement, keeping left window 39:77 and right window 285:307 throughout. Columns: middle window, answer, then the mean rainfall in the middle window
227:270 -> -0.13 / 131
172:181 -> -0.15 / 130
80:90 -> -0.21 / 131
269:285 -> -0.09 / 128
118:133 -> -0.19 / 131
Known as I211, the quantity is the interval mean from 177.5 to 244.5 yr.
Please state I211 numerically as 126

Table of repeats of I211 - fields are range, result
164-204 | 127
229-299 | 130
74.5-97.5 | 130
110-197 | 130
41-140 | 122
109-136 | 131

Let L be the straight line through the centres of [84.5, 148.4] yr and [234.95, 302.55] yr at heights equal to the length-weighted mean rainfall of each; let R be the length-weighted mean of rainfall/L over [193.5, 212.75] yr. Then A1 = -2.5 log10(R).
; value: 0.03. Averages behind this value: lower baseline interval 130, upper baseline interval 130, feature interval 126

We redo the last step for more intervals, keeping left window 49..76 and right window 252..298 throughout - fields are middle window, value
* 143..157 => -0.06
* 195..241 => 0.02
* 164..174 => -0.02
